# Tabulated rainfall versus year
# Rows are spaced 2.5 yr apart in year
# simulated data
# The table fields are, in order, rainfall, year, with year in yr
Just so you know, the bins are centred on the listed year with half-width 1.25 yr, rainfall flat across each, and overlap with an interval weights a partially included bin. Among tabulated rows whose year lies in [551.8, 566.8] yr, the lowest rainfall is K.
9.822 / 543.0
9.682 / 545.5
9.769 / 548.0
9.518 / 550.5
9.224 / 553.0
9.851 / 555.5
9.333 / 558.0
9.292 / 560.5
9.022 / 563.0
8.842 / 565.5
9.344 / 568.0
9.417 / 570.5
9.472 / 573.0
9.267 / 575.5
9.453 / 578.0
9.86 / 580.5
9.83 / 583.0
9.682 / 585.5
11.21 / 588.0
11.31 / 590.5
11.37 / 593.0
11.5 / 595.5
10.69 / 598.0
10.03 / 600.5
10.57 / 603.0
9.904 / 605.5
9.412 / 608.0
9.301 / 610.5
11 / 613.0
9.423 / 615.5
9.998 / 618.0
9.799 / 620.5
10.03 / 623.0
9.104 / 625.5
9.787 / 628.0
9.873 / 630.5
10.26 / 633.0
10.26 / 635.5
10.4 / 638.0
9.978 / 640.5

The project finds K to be 8.842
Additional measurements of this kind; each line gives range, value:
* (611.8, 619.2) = 9.423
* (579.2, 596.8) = 9.682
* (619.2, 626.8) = 9.104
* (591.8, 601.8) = 10.03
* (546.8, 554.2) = 9.224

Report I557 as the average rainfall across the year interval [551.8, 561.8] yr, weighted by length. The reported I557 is 9.42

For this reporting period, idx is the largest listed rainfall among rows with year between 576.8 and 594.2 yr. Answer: 11.37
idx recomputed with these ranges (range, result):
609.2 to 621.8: 11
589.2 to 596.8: 11.5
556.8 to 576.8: 9.472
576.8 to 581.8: 9.86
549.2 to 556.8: 9.851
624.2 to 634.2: 10.26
